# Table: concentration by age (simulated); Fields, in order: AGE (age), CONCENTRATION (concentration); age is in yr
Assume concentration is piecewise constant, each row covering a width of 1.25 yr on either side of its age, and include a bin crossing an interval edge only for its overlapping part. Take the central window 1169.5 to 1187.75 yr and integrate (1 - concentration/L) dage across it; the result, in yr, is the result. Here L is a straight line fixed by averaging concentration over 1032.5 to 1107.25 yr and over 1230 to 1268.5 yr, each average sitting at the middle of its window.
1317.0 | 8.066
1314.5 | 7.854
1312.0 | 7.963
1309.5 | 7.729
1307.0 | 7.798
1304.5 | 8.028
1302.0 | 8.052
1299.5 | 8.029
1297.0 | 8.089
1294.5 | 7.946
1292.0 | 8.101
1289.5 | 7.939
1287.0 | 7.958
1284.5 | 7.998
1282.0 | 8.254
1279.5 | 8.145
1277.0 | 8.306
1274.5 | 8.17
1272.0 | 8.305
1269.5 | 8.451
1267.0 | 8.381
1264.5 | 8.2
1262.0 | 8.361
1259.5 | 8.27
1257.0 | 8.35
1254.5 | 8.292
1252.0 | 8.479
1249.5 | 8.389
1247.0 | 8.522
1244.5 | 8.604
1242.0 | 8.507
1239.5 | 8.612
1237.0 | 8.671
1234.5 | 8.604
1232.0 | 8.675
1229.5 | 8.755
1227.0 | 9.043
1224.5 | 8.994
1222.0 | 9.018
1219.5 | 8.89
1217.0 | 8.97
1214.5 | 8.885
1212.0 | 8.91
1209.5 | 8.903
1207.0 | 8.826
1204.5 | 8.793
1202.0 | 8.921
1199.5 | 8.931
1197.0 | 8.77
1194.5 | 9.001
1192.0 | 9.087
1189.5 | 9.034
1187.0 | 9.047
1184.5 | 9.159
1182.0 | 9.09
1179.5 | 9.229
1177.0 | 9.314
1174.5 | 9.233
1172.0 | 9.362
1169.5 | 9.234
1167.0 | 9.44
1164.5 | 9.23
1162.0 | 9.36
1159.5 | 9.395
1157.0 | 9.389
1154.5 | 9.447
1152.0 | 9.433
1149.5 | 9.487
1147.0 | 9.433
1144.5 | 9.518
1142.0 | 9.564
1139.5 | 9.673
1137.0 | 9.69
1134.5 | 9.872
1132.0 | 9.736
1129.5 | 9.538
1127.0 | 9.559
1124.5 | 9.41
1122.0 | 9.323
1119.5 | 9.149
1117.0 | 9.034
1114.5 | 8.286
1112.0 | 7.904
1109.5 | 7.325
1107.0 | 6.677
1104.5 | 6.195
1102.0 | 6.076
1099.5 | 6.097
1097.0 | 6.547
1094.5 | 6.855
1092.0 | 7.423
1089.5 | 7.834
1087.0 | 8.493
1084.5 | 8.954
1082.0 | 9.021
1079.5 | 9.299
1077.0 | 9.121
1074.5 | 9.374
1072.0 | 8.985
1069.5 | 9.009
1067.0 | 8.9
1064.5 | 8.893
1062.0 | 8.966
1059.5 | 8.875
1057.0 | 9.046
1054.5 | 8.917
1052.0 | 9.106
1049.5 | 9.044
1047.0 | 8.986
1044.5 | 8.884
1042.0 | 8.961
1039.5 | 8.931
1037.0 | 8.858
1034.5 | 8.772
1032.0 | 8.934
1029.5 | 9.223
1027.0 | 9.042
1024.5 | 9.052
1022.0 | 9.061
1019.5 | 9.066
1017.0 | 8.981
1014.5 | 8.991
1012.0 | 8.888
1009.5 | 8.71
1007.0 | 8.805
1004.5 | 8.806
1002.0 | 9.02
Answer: -1.67 yr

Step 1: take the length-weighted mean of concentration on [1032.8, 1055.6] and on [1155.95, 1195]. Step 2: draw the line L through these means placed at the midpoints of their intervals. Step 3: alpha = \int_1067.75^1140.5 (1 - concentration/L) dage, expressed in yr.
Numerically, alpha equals 5.2 yr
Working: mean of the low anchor 8.94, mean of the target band 8.43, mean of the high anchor 9.23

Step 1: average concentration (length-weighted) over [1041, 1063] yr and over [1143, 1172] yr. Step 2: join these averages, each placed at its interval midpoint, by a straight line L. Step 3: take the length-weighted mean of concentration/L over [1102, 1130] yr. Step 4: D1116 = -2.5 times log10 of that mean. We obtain 0.12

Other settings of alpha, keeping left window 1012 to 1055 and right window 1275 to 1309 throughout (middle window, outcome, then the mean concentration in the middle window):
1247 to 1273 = -0.62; 8.36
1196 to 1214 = -1.09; 8.87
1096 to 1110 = 3.68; 6.44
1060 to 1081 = -0.50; 9.06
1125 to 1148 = -2.68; 9.62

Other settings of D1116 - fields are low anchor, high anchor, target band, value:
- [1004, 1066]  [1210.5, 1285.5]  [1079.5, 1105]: 0.182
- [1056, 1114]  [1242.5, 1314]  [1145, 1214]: -0.130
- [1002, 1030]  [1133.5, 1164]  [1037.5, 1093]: 0.035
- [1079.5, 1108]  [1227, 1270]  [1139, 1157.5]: -0.217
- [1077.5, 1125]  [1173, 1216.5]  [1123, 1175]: -0.124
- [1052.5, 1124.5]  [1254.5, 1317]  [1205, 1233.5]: -0.093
